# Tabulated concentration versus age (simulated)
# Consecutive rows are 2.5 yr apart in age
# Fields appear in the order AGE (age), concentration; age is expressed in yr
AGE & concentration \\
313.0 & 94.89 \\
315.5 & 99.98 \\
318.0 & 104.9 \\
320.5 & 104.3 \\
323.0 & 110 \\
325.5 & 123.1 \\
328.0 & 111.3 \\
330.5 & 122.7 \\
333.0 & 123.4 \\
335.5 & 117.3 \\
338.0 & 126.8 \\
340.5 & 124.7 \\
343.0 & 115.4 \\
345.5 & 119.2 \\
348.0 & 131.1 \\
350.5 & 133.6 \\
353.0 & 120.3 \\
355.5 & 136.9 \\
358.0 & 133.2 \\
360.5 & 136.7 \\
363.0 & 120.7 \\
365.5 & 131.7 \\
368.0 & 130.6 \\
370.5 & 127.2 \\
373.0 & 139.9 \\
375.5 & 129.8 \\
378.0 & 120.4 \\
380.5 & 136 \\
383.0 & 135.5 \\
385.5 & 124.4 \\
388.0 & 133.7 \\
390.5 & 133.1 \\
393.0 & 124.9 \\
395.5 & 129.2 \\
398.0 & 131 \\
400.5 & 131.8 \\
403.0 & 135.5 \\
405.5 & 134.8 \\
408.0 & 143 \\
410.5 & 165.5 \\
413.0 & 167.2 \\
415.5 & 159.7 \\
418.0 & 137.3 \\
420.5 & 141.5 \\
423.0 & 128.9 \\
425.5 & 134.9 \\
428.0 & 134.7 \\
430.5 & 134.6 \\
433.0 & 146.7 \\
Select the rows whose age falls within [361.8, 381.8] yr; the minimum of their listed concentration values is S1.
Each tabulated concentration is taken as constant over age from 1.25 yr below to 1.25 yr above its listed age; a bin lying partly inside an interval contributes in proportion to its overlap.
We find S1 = 120.4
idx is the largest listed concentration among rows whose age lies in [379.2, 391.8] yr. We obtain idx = 136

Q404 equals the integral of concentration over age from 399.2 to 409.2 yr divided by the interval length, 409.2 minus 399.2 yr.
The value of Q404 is 136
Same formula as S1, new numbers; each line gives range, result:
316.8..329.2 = 104.3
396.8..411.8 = 131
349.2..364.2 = 120.3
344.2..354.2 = 119.2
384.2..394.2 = 124.4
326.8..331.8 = 111.3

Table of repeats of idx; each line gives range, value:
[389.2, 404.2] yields 135.5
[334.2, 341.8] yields 126.8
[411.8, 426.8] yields 167.2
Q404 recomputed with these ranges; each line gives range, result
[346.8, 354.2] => 128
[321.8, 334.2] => 118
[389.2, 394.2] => 129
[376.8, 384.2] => 131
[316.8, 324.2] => 106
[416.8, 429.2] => 135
